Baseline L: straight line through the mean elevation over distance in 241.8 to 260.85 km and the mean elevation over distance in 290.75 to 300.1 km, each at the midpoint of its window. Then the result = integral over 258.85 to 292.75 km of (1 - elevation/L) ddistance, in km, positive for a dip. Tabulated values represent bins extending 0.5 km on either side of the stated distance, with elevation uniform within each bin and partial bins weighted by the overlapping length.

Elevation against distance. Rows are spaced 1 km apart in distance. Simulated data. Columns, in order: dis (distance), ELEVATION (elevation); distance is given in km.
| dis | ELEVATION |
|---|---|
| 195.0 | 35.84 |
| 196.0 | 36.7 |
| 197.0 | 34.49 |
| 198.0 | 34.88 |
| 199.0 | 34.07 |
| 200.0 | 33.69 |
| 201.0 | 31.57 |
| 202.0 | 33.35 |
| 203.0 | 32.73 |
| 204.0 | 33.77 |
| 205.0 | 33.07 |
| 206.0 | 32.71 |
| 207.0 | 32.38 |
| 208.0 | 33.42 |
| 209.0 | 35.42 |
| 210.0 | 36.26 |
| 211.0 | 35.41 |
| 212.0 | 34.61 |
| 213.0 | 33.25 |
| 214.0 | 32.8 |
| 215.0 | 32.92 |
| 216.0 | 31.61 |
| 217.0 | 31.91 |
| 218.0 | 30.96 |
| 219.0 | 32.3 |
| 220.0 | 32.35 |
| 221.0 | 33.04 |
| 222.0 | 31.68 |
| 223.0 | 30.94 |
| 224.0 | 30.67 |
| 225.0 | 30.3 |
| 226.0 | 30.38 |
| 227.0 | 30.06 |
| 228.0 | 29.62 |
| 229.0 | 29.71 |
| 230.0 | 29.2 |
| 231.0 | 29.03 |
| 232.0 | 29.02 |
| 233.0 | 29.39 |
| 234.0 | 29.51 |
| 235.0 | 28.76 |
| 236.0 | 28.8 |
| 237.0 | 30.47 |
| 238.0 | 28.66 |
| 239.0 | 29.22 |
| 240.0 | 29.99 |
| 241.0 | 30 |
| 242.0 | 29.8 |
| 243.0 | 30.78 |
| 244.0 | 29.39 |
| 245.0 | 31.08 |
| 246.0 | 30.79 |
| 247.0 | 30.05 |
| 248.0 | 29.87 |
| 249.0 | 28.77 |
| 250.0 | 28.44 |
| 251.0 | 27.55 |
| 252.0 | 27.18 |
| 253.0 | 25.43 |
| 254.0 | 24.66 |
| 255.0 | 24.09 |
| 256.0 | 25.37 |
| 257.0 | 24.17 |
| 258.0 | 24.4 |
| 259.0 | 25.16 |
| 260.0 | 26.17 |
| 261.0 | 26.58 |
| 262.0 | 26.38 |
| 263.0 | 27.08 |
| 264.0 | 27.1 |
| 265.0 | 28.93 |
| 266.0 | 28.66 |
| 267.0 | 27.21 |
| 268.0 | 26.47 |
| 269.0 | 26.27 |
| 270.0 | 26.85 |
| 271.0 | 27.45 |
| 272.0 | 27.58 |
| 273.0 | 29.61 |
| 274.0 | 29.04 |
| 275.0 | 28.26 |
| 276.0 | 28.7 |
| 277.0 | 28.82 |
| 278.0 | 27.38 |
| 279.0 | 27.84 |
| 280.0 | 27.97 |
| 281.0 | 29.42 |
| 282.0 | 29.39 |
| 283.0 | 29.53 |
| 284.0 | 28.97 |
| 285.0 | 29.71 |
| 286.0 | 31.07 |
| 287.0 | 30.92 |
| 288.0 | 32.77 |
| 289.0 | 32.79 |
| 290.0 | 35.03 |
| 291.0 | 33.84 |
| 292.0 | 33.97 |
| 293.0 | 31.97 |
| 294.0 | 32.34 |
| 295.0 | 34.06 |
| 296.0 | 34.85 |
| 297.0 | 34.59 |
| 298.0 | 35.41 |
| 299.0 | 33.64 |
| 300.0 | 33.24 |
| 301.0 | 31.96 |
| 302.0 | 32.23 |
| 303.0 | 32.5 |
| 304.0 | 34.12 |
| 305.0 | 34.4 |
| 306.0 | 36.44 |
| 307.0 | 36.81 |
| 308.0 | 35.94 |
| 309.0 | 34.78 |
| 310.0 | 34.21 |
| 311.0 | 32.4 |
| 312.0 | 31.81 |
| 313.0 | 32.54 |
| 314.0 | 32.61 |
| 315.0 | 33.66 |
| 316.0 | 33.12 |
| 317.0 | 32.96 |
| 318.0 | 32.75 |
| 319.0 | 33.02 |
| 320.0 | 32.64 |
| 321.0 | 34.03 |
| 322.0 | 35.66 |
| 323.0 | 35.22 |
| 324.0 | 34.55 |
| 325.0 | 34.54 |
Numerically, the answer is 2.2 km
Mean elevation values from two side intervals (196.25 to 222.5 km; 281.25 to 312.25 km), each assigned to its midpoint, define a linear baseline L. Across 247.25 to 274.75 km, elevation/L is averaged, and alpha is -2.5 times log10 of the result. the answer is 0.225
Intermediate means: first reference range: 33.3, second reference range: 33.1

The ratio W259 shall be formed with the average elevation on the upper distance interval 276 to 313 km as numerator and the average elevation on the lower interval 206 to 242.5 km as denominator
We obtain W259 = 1.0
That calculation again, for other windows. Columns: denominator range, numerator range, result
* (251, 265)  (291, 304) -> 1.29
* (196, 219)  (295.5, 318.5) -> 1.01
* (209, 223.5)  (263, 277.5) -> 0.85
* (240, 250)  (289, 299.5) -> 1.13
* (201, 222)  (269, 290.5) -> 0.89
